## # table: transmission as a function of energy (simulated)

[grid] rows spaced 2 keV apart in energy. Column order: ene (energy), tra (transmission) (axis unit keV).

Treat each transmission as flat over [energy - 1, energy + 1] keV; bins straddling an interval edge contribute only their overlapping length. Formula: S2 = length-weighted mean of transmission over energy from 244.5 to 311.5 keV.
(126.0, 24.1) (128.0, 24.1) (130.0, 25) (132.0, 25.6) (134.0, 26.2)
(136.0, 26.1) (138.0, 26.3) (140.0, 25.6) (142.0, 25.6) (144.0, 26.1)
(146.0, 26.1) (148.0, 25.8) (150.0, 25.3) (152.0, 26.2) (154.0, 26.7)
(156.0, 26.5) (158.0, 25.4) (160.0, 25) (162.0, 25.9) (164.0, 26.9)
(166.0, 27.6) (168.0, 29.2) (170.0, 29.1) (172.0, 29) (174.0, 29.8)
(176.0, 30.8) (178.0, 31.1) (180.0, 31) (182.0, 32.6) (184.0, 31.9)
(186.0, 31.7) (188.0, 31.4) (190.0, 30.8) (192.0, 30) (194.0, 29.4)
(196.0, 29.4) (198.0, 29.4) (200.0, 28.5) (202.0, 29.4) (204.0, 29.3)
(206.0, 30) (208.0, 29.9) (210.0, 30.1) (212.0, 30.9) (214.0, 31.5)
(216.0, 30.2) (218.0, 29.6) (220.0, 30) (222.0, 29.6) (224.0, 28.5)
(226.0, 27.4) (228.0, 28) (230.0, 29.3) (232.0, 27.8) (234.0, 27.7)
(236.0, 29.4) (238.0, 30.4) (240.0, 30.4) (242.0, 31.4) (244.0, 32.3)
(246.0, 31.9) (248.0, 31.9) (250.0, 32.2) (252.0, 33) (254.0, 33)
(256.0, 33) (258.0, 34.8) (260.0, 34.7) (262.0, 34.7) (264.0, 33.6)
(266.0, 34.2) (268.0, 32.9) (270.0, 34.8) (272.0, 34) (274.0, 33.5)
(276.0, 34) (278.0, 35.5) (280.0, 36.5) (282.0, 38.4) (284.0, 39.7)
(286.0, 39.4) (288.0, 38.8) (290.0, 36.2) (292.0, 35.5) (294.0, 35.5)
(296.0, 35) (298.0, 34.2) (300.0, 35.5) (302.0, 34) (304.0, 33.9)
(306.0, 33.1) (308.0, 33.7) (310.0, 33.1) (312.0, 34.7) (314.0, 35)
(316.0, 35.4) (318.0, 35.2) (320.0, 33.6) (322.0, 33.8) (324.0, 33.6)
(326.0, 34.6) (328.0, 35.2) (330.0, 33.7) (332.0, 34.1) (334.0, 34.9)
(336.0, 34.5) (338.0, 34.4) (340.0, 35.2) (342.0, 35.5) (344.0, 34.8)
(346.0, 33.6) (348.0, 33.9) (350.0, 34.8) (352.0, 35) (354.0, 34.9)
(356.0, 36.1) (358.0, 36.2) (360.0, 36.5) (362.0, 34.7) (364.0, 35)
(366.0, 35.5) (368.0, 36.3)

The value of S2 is 34.7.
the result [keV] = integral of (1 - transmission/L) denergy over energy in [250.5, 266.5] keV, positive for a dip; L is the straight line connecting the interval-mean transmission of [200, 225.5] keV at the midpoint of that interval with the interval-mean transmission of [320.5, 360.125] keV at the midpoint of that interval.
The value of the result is -1.14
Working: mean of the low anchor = 29.8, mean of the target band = 33.8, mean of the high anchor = 34.7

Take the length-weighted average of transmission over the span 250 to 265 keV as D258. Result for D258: 33.7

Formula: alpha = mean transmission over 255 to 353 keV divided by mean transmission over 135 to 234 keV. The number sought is 1.2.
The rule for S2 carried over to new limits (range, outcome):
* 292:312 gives 34.3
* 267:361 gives 35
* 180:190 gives 31.7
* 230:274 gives 32.2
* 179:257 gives 30.4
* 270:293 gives 36.4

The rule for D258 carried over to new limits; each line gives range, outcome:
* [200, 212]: 29.7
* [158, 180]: 28.4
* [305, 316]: 34.1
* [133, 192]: 28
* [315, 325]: 34.3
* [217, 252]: 30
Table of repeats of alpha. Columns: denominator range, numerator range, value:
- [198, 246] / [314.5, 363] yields 1.17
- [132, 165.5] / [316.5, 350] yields 1.32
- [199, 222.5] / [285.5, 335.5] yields 1.16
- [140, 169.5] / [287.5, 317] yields 1.32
